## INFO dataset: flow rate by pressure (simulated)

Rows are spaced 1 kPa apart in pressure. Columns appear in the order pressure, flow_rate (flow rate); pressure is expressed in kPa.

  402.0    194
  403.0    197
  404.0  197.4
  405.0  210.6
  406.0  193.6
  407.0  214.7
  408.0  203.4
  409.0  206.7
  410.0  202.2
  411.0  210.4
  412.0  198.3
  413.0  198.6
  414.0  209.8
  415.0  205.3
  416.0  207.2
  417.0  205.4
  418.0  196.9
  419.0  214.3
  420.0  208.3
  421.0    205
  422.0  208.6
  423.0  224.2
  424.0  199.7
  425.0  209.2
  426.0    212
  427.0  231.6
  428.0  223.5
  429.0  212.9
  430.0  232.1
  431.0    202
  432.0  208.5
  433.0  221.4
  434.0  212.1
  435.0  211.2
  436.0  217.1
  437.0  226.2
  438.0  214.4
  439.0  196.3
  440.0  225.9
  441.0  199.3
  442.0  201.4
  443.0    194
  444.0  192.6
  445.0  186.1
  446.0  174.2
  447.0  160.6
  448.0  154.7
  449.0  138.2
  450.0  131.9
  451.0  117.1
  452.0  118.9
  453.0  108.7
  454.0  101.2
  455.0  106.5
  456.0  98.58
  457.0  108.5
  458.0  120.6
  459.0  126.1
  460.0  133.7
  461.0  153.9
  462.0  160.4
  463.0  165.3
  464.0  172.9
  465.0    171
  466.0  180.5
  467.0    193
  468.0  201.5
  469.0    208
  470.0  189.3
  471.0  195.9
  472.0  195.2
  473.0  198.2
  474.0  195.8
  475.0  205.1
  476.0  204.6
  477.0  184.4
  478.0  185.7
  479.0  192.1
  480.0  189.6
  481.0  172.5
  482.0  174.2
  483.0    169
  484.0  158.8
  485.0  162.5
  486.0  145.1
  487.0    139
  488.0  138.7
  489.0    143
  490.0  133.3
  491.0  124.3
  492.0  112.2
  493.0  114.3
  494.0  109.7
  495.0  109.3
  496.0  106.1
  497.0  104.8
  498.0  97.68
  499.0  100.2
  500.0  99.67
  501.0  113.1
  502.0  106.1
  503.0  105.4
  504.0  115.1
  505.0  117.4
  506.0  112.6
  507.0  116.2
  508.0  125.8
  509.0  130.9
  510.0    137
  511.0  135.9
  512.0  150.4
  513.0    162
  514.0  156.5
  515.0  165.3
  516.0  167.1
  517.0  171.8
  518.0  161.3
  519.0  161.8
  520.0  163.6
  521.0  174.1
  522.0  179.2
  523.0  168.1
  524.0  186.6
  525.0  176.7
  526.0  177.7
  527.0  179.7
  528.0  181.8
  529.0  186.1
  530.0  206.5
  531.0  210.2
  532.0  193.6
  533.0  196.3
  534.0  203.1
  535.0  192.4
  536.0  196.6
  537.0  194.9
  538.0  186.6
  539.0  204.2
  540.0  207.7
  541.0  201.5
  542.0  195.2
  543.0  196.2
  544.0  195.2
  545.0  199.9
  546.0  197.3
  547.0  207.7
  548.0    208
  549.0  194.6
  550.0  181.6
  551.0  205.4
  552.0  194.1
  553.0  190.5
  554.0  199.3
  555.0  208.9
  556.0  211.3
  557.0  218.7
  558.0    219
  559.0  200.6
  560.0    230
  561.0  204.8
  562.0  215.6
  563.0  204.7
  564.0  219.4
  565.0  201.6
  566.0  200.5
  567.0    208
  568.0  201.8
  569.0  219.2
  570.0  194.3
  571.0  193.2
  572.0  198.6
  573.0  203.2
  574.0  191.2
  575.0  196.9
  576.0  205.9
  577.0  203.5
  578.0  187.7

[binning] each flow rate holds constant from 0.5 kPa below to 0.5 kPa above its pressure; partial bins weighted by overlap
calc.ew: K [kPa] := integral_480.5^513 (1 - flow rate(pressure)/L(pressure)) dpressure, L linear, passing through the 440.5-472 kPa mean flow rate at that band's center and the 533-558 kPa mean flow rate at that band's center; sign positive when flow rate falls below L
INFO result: 8.9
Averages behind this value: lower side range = 158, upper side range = 200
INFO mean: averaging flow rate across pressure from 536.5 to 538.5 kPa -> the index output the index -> 191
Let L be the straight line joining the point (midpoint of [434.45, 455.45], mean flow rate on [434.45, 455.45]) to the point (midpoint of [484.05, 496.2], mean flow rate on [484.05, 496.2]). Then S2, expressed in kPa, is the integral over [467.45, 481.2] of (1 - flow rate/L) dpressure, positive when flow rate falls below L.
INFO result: -4.8 kPa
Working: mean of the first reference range 171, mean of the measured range 195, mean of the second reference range 130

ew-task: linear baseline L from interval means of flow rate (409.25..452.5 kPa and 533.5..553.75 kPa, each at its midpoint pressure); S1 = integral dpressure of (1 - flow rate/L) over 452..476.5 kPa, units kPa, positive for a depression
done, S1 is 4.5 kPa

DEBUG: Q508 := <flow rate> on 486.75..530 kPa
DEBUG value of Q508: 141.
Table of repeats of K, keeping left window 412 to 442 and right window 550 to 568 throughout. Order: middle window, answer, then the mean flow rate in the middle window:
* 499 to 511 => 5.3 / 116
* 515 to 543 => 3.0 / 186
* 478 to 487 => 1.7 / 170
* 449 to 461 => 5.3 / 118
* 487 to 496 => 3.7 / 123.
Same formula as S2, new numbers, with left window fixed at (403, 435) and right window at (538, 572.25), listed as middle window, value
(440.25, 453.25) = 2.9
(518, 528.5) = 1.6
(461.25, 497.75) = 7.6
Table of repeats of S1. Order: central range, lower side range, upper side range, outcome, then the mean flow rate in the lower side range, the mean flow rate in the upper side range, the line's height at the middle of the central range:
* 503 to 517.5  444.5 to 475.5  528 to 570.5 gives 3.5 kPa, 157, 202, 183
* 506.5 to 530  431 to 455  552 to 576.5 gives 3.9 kPa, 178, 205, 195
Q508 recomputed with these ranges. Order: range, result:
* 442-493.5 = 159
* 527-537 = 195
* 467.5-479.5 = 196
